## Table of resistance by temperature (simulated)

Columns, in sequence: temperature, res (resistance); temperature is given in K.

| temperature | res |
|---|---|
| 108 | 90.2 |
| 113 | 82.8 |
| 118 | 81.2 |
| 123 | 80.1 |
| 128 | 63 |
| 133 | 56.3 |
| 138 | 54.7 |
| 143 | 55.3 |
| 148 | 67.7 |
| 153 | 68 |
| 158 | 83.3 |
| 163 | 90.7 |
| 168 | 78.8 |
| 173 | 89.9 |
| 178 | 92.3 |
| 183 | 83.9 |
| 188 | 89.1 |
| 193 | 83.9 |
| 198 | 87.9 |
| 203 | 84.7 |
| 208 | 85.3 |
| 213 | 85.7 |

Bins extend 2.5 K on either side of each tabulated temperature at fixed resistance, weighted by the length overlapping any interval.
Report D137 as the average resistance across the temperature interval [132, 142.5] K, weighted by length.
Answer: 55.3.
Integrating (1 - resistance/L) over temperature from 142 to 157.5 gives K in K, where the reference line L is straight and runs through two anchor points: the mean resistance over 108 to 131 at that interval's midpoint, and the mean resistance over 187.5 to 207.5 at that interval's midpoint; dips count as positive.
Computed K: 2.7 K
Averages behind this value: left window 77.8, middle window 67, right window 86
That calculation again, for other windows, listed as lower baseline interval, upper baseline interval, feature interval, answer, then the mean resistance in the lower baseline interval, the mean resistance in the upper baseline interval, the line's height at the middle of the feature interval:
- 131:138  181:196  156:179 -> -4.0 K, 55.7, 85.8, 74.1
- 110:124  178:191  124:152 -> 7.6 K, 81.8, 87.5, 83.6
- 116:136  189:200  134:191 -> 1.2 K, 69.5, 86.2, 78.4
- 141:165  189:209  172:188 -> -1.6 K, 73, 85.7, 80.5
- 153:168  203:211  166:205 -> -1.2 K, 82.5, 85.1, 83.9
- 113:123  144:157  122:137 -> 2.5 K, 81.3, 68.2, 76.7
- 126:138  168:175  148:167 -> -0.6 K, 58.5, 85.9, 76.2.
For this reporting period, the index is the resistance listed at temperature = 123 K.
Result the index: 80.1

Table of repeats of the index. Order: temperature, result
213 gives 85.7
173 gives 89.9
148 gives 67.7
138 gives 54.7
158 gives 83.3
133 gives 56.3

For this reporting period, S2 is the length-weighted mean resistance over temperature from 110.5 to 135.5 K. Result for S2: 72.7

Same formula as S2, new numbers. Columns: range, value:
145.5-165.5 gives 77.4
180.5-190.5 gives 86.5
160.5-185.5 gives 87.1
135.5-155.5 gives 61.4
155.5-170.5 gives 84.3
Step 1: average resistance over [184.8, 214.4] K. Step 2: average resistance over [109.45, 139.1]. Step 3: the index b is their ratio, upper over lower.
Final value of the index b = 1.21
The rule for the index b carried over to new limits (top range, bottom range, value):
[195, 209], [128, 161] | 1.33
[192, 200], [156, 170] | 1.02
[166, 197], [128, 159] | 1.37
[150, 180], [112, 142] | 1.22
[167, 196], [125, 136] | 1.44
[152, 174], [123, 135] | 1.29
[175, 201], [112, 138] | 1.24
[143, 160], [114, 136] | 0.99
